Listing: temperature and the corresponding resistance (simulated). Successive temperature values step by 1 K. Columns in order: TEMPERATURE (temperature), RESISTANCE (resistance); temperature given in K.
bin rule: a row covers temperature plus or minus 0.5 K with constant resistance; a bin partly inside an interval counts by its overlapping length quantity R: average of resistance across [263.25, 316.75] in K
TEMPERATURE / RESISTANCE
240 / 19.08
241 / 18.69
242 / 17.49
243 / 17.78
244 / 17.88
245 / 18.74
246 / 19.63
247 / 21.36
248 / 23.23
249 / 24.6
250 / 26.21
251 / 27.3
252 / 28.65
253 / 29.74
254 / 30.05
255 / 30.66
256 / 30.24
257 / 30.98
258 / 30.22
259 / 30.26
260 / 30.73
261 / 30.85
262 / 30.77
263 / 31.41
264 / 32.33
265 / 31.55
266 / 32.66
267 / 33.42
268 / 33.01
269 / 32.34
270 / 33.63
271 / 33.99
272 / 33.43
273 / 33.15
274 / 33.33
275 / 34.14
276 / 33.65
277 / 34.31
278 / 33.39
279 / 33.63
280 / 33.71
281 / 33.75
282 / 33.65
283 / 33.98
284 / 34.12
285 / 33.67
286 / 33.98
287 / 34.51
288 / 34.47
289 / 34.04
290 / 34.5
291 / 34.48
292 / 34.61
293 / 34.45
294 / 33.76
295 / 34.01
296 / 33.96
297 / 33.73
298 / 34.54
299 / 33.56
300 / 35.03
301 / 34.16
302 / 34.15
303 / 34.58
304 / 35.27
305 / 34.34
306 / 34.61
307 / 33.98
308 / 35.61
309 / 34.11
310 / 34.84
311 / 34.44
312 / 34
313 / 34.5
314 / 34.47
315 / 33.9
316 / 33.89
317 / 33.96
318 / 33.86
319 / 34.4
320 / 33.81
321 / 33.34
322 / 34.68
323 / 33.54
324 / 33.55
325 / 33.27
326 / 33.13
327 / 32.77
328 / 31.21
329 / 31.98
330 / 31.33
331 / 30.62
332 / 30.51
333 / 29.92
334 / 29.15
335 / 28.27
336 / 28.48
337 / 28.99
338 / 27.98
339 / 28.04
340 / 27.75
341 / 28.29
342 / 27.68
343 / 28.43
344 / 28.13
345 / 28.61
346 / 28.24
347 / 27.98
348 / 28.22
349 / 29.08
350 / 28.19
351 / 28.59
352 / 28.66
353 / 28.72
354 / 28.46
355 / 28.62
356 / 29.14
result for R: 33.9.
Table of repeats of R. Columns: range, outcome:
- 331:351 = 28.6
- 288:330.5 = 34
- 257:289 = 33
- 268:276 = 33.4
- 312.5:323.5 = 34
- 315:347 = 30.9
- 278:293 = 34.1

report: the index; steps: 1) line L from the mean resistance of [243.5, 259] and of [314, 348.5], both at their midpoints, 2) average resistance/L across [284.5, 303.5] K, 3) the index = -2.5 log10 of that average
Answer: -0.193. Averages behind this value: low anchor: 26.1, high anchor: 30.9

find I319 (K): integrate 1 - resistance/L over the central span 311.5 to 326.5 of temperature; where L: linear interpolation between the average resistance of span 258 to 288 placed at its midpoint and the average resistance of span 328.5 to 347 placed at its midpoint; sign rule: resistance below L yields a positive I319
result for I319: -1.9 K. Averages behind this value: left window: 33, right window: 29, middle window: 33.9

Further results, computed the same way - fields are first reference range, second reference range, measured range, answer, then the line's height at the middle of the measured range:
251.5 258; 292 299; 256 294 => -1.2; 32.1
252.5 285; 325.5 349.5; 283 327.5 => -4.8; 30.8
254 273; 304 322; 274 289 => -0.6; 32.7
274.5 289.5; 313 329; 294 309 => -0.3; 33.7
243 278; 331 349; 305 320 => -2.8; 28.9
